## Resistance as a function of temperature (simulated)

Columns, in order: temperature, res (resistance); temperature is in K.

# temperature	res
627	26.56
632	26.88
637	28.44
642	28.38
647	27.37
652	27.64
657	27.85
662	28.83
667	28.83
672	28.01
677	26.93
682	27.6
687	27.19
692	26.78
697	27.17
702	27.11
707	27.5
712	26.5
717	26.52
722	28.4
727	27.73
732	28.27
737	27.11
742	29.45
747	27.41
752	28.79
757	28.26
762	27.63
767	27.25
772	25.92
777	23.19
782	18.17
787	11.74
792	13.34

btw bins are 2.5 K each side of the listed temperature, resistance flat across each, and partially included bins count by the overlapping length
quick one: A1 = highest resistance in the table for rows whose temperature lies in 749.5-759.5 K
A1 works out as 28.79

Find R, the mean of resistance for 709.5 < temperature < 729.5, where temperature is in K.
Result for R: 27.3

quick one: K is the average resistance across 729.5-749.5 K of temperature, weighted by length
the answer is 28.1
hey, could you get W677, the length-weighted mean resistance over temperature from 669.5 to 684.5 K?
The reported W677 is 27.5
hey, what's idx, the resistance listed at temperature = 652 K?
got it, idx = 27.64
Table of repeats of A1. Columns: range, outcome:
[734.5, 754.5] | 29.45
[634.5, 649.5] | 28.44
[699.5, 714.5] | 27.5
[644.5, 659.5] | 27.85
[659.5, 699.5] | 28.83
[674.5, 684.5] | 27.6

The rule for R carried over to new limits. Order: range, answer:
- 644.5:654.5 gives 27.5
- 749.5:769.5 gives 28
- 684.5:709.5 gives 27.1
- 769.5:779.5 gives 24.6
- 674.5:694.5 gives 27.1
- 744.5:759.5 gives 28.2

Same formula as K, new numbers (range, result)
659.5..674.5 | 28.6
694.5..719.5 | 27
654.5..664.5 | 28.3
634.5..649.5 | 28.1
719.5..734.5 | 28.1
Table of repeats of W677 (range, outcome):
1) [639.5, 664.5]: 28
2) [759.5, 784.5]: 24.4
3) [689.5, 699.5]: 27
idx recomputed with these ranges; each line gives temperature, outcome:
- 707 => 27.5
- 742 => 29.45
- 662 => 28.83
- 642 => 28.38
